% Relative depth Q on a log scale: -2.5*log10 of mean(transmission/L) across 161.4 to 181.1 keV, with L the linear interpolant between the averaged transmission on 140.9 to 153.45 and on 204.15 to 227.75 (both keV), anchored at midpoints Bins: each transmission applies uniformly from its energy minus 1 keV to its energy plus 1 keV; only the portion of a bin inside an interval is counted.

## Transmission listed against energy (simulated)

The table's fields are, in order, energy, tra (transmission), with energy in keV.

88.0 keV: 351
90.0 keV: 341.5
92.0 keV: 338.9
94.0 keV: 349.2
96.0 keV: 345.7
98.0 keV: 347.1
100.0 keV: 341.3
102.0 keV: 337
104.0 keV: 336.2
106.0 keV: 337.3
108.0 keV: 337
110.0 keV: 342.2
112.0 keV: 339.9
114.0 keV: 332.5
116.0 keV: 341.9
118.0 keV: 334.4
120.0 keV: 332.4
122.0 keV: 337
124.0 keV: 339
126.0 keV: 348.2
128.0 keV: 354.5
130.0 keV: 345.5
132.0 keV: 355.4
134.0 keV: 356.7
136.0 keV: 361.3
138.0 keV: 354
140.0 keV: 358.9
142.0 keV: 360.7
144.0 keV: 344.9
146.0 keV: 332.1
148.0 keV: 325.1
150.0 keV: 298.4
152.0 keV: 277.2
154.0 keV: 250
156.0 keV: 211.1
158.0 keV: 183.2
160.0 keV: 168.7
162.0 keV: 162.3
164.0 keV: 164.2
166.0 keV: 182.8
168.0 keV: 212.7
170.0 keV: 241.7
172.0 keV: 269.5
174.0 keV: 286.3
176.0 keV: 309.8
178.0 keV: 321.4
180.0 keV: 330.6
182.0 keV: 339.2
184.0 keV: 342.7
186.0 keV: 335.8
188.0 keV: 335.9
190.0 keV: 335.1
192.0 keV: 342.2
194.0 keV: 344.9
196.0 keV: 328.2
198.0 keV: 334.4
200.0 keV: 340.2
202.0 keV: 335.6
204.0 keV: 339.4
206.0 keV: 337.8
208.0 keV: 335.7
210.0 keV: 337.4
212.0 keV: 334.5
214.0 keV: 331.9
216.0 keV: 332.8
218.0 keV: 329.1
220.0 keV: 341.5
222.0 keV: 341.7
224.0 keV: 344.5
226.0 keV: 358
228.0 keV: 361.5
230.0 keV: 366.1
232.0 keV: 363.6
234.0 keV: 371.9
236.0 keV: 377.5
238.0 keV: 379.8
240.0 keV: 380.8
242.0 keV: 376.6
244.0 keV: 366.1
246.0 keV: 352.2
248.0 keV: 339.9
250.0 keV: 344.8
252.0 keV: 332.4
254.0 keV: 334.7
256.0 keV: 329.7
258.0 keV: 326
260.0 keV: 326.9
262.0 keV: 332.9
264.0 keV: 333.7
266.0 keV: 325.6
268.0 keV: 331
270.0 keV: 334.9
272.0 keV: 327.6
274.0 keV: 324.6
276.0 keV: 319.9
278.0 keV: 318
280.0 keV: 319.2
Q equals 0.29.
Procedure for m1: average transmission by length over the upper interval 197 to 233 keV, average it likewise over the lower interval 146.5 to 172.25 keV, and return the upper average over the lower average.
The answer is 1.5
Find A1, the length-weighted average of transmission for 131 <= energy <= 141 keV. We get 357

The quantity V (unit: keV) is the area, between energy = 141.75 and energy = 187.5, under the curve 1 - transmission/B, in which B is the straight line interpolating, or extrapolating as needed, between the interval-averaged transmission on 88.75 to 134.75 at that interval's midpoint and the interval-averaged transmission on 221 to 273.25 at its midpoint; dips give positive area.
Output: 9.77 keV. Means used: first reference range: 342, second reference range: 348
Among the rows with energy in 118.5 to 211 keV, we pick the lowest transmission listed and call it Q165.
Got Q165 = 162.3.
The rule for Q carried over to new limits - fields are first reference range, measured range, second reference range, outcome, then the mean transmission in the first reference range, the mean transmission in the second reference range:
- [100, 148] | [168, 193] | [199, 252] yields 0.12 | 344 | 350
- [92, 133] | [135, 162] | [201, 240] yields 0.19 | 342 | 349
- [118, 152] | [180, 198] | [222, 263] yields 0.03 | 342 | 353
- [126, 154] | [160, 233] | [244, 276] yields 0.07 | 337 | 334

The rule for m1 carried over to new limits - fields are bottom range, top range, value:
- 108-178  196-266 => 1.16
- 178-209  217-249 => 1.07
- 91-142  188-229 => 0.98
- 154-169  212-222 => 1.78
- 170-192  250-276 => 1.04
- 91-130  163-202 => 0.88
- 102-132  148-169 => 0.64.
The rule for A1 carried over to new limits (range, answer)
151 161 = 218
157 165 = 170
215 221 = 334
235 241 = 379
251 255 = 334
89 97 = 344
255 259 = 328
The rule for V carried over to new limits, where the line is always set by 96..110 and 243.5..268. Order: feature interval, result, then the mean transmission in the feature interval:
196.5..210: 0.0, 337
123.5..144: -0.9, 353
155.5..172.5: 7.1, 197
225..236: -0.9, 365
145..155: 1.2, 297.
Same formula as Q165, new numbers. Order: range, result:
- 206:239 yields 329.1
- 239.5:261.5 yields 326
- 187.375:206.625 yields 328.2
